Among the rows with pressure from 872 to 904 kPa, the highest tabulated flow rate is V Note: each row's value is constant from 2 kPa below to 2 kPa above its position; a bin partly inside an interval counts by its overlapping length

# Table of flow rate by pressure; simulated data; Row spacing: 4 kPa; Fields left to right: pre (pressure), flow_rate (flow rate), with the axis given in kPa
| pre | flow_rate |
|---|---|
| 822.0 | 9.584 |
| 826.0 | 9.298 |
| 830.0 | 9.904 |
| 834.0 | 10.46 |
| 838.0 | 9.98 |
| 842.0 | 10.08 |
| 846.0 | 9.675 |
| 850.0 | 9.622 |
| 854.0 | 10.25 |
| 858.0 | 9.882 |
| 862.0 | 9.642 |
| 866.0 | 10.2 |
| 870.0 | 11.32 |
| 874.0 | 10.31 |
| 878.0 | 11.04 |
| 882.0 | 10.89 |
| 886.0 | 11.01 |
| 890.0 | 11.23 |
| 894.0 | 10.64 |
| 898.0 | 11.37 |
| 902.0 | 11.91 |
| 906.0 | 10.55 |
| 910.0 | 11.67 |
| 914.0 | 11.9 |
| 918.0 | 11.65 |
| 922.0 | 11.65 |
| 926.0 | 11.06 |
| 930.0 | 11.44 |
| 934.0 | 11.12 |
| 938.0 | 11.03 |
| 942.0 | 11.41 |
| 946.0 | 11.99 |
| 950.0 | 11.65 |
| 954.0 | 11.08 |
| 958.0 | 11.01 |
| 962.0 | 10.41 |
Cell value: 11.91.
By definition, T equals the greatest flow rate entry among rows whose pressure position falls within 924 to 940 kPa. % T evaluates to 11.44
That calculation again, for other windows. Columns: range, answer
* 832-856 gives 10.46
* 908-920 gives 11.9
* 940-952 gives 11.99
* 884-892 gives 11.23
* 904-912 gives 11.67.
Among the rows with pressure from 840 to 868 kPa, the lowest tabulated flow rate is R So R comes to 9.622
